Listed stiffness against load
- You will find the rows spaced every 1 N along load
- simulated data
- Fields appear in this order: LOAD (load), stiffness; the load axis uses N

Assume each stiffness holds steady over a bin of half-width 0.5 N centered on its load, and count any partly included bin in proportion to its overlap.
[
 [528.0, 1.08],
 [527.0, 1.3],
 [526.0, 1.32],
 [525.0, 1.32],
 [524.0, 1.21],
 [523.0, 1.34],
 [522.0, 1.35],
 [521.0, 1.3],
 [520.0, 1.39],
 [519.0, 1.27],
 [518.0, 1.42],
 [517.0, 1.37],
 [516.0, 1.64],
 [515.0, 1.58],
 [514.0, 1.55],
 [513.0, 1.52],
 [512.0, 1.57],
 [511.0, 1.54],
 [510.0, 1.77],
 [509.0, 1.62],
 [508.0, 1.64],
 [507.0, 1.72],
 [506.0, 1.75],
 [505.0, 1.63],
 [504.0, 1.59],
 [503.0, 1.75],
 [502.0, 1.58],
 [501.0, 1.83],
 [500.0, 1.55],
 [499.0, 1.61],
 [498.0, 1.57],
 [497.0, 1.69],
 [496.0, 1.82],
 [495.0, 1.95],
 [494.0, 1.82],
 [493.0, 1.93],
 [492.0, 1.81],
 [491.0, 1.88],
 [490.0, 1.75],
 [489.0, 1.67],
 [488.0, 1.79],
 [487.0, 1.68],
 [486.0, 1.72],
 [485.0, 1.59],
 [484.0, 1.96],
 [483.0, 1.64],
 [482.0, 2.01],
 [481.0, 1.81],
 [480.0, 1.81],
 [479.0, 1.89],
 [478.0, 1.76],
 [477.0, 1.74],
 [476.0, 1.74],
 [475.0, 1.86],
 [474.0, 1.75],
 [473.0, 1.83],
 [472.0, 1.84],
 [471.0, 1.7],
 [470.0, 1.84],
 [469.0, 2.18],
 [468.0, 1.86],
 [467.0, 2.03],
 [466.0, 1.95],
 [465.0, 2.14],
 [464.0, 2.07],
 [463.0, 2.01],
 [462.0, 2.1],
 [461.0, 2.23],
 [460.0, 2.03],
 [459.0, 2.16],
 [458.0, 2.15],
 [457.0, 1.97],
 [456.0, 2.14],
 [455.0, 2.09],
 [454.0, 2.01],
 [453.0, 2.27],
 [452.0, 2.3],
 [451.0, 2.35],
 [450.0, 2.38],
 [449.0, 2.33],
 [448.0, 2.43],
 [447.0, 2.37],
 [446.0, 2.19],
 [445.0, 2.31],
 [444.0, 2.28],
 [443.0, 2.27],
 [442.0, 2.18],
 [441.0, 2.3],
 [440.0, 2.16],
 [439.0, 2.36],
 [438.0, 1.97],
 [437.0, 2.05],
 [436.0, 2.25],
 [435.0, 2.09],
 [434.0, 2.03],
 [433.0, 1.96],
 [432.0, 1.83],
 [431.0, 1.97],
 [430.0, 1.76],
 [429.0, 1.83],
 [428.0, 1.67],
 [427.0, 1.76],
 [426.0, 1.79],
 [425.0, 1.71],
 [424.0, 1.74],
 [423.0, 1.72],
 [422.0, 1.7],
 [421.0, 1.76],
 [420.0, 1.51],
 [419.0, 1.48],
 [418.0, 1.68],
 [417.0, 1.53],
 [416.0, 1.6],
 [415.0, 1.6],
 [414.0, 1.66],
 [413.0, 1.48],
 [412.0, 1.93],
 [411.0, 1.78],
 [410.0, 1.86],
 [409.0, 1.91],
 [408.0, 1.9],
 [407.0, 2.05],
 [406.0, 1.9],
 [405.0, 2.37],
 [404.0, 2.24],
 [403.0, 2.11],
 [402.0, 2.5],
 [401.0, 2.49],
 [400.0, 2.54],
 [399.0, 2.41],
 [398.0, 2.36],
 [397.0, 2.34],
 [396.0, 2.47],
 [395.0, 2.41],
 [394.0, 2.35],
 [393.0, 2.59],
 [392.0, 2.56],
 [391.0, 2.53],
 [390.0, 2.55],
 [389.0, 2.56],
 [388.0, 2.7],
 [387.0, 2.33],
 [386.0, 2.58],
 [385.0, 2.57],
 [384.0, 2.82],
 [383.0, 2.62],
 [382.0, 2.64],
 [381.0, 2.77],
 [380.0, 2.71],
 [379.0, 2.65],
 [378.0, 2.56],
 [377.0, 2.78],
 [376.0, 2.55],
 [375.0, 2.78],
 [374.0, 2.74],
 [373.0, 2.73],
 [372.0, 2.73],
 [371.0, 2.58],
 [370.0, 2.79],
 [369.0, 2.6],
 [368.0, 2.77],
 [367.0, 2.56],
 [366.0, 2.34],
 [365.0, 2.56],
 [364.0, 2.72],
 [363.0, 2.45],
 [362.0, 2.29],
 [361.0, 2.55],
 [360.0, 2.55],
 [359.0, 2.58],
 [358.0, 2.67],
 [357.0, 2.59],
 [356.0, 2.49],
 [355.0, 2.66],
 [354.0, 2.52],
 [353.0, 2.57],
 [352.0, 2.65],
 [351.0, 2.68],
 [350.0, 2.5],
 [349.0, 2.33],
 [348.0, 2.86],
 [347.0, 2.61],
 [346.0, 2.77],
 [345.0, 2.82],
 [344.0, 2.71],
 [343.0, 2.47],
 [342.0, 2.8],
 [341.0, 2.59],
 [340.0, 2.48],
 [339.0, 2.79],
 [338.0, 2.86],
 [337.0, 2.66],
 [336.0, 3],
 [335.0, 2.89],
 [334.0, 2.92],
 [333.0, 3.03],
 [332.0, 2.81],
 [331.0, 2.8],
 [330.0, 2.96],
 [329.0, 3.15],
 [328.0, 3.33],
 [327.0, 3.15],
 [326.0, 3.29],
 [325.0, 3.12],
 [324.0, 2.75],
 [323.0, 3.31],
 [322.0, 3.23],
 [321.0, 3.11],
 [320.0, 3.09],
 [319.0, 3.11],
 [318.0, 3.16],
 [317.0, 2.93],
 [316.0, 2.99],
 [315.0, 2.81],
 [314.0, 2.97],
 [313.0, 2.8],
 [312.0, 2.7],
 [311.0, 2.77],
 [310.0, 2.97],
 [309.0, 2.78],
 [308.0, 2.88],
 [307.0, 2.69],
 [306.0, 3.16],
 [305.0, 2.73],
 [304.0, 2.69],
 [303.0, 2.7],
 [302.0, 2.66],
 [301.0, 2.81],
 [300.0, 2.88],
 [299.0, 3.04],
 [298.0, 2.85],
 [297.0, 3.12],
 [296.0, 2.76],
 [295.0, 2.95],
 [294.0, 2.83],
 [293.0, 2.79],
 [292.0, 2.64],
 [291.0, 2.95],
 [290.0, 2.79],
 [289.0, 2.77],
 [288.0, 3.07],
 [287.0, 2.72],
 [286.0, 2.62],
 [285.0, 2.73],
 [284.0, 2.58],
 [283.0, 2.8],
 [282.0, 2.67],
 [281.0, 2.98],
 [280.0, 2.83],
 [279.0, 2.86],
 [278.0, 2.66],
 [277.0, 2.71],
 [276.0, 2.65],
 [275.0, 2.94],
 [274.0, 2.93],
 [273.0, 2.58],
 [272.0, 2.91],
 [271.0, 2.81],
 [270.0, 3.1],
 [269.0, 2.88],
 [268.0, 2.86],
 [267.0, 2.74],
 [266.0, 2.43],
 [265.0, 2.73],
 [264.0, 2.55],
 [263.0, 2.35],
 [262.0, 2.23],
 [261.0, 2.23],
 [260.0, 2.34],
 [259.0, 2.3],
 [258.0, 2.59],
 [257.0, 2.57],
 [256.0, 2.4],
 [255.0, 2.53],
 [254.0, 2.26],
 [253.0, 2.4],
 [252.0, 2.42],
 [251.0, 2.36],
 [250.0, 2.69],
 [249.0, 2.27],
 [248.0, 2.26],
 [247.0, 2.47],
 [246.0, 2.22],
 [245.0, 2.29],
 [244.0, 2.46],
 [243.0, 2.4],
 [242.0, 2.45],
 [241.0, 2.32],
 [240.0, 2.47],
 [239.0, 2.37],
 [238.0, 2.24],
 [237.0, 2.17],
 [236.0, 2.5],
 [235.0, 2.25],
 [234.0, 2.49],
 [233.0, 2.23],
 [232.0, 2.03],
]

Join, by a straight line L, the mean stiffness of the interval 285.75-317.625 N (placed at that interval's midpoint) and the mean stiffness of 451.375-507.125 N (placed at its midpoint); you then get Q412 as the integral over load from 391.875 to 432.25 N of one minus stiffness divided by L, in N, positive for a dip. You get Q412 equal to 5.0 N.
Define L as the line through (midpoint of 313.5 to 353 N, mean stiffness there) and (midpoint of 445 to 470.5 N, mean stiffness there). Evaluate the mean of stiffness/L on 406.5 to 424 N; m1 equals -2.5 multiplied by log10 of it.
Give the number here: 0.36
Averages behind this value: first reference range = 2.88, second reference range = 2.15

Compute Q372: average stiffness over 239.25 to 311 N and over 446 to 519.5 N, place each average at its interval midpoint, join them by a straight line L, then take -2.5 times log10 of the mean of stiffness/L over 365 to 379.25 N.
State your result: -0.16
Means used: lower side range 2.66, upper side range 1.85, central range 2.65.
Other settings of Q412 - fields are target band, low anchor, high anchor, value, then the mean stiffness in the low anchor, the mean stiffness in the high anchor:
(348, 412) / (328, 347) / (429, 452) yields 1.5 N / 2.81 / 2.17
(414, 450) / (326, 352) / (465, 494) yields 3.3 N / 2.81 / 1.83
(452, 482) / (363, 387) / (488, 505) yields -0.2 N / 2.65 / 1.74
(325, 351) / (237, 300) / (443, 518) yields -4.9 N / 2.62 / 1.88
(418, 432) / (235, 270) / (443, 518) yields 2.0 N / 2.44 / 1.88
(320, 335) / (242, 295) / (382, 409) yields -3.2 N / 2.62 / 2.41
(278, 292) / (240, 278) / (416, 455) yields -1.9 N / 2.53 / 2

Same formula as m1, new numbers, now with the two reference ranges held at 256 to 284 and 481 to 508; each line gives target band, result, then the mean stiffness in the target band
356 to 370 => -0.12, 2.56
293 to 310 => -0.12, 2.85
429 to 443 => -0.05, 2.07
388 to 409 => -0.11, 2.36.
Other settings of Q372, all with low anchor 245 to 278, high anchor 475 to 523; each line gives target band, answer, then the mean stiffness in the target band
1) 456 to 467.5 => -0.151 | 2.08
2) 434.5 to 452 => -0.199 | 2.25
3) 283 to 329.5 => -0.218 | 2.91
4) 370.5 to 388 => -0.248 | 2.66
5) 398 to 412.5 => -0.068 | 2.15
